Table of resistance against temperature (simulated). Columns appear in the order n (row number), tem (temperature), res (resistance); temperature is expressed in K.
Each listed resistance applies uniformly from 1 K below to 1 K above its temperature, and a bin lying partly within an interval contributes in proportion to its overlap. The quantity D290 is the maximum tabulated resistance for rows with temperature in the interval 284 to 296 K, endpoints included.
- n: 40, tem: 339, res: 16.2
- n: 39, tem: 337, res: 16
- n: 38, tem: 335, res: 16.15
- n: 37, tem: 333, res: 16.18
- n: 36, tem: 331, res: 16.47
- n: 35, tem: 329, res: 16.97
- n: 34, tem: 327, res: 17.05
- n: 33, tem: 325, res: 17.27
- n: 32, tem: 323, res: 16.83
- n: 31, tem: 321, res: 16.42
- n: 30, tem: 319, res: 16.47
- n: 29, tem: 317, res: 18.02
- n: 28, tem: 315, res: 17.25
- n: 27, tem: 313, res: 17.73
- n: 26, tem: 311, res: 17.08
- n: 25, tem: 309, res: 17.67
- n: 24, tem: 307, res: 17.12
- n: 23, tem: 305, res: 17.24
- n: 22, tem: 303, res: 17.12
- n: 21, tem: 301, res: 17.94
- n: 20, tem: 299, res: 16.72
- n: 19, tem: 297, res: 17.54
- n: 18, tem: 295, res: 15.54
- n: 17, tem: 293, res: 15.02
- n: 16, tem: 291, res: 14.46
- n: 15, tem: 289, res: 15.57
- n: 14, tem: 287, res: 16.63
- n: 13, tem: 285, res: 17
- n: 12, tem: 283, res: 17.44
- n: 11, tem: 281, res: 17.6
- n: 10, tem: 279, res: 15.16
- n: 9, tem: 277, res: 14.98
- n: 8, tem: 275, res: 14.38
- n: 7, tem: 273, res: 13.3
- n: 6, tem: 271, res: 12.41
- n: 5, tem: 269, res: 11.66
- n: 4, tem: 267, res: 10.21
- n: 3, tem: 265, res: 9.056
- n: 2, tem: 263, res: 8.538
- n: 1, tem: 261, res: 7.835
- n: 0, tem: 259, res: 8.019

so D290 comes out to 17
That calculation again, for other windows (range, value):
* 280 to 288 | 17.6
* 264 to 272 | 12.41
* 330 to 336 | 16.47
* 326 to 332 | 17.05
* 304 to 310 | 17.67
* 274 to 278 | 14.98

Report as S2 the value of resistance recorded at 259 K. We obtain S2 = 8.019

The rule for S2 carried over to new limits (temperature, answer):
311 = 17.08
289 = 15.57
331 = 16.47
